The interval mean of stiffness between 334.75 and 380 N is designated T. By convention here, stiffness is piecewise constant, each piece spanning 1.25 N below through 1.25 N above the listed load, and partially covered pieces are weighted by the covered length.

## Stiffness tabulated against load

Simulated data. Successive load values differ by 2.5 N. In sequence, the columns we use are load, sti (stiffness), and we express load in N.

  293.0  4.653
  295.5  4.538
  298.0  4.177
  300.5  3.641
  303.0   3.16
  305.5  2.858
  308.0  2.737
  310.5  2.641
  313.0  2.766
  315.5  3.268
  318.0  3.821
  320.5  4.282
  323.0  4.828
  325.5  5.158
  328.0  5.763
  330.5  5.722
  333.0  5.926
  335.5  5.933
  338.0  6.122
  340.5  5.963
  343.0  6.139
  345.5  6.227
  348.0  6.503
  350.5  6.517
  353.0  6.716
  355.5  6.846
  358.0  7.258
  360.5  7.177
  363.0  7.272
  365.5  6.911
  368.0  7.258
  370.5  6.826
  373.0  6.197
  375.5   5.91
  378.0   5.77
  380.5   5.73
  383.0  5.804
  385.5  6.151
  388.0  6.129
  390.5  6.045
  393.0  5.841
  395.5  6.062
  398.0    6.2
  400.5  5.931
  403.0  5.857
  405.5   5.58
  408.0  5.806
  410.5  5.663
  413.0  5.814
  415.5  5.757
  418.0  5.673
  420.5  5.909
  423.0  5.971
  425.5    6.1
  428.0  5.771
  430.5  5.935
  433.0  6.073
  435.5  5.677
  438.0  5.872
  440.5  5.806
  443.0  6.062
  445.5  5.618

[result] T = 6.52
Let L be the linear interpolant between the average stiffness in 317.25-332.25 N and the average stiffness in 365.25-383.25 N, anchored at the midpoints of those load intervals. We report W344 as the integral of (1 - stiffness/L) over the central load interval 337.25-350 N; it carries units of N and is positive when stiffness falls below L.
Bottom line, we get -1.7 N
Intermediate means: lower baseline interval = 5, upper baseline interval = 6.29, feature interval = 6.21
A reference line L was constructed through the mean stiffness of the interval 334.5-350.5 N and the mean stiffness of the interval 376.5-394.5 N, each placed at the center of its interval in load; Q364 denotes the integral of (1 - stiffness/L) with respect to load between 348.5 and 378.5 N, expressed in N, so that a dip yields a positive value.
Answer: -3.4 N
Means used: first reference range 6.18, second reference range 5.93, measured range 6.74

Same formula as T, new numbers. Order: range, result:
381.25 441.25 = 5.89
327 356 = 6.19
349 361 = 6.88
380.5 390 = 5.99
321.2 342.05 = 5.65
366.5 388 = 6.21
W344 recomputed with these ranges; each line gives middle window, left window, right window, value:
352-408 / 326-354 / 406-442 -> -3.2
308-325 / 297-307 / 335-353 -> 3.2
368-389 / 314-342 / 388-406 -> -1.5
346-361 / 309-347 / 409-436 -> -4.6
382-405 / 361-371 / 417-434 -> 2.0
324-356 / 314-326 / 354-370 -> -3.2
